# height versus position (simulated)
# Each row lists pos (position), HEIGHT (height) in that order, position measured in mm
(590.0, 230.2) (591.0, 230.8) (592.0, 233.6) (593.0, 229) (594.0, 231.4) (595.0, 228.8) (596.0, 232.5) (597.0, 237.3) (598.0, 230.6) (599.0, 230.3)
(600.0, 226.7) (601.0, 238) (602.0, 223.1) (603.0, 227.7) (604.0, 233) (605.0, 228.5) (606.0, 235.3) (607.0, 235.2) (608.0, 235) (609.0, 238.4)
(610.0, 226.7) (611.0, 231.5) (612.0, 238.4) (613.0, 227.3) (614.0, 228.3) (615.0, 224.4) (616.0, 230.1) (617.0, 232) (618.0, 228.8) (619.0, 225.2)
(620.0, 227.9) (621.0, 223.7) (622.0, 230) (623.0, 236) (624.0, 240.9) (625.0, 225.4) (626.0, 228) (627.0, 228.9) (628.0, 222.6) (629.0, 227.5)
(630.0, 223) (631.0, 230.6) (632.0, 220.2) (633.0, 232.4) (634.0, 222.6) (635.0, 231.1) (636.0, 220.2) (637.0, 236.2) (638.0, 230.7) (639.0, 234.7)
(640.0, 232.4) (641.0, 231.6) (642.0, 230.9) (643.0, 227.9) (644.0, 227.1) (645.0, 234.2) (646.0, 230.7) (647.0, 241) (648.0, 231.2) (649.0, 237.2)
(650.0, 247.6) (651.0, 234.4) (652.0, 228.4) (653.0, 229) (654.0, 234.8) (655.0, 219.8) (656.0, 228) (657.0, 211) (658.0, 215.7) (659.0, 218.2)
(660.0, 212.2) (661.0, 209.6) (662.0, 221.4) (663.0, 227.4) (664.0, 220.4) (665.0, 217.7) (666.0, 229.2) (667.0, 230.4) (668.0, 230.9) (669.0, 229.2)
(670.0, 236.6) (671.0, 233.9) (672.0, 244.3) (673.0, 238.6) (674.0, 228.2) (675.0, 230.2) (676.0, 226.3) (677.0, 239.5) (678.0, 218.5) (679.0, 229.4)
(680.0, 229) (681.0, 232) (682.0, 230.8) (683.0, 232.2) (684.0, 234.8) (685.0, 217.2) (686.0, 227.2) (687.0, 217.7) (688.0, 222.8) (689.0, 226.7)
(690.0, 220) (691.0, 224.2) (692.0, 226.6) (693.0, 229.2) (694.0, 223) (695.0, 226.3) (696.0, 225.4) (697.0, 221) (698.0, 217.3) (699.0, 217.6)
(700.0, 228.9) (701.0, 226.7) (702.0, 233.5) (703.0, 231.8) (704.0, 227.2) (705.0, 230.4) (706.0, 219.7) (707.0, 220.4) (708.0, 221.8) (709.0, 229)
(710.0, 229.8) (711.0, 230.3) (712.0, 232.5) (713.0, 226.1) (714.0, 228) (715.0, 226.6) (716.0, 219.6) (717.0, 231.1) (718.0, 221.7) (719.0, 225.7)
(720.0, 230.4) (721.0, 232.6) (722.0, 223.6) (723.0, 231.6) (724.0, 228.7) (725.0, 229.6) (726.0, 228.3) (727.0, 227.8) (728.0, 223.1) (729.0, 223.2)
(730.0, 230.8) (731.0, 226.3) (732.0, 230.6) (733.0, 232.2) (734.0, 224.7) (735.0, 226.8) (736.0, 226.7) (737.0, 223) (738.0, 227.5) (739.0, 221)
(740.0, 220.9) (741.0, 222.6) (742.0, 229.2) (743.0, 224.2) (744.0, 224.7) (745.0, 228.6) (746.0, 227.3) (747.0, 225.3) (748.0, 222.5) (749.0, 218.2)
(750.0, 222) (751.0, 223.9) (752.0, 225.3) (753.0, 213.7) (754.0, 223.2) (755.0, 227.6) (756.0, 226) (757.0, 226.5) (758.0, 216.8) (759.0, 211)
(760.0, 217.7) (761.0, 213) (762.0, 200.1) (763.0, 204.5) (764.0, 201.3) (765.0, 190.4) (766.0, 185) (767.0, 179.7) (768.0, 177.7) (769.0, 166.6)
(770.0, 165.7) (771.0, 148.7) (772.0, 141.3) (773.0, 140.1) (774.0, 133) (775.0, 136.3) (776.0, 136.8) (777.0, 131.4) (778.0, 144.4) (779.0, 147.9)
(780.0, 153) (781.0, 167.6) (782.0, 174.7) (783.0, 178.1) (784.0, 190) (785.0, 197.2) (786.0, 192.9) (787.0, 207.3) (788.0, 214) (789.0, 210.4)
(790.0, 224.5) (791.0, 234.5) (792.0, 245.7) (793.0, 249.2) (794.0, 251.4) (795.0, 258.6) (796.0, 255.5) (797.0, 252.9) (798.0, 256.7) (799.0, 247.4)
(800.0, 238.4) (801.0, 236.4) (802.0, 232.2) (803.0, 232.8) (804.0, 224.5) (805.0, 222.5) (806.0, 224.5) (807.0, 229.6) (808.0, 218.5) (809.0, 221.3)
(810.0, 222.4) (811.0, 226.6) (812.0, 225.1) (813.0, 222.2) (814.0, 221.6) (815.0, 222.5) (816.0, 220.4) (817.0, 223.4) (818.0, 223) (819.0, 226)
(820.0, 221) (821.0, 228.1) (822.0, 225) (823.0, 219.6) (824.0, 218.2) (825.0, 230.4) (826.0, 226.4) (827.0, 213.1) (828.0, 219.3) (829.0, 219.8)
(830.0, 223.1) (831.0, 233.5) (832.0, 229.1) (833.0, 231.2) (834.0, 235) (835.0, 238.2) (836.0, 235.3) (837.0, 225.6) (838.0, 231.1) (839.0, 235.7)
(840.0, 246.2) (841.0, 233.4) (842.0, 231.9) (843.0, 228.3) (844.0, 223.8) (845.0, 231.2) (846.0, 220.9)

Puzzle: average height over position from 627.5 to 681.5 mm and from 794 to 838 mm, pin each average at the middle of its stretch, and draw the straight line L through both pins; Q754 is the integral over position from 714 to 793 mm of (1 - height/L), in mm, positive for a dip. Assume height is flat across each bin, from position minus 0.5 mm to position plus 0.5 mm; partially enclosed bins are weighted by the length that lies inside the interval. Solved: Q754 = 7.8 mm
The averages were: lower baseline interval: 228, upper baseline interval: 230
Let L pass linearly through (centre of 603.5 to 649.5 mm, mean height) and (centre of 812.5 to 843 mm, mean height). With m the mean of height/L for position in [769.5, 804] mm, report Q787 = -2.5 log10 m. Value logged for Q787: 0.150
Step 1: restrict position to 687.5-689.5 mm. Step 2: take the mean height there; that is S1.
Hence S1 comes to 225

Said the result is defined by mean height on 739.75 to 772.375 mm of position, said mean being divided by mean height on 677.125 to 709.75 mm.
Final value 0.9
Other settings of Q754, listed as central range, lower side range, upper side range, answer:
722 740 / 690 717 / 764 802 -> -1.01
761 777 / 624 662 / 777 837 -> 3.92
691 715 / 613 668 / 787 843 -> 0.26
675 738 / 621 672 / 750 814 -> -2.55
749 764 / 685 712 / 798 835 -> 0.56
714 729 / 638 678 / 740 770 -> -0.62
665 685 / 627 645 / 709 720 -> -0.27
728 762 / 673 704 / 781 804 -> 0.37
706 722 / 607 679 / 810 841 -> 0.09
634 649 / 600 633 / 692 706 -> -0.18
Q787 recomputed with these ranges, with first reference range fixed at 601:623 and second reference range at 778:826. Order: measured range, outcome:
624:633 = 0.01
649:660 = 0.01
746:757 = 0.00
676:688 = -0.01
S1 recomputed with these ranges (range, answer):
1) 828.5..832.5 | 226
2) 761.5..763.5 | 202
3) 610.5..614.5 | 231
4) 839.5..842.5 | 237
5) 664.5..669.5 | 227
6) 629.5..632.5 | 225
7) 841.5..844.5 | 228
